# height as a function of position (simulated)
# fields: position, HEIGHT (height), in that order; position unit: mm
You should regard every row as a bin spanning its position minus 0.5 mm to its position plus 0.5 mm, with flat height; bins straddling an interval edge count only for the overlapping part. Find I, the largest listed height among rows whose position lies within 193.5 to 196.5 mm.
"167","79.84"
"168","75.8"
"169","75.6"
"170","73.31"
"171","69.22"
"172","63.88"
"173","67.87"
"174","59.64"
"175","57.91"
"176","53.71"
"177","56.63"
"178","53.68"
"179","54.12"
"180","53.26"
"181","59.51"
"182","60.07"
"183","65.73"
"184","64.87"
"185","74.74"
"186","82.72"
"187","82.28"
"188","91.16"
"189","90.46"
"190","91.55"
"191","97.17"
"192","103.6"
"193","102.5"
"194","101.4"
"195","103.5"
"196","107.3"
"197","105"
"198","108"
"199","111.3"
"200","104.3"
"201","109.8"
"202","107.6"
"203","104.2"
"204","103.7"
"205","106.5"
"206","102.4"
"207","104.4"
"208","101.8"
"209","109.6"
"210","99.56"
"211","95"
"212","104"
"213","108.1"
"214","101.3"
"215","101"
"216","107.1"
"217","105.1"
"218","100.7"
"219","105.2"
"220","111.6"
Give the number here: 107.3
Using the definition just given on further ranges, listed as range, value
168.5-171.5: 75.6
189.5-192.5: 103.6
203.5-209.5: 109.6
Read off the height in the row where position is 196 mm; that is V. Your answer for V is 107.3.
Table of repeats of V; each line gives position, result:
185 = 74.74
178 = 53.68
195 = 103.5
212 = 104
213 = 108.1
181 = 59.51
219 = 105.2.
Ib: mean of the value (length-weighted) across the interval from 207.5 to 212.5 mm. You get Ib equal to 102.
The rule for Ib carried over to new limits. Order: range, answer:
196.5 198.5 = 106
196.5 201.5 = 108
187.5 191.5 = 92.6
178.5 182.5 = 56.7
